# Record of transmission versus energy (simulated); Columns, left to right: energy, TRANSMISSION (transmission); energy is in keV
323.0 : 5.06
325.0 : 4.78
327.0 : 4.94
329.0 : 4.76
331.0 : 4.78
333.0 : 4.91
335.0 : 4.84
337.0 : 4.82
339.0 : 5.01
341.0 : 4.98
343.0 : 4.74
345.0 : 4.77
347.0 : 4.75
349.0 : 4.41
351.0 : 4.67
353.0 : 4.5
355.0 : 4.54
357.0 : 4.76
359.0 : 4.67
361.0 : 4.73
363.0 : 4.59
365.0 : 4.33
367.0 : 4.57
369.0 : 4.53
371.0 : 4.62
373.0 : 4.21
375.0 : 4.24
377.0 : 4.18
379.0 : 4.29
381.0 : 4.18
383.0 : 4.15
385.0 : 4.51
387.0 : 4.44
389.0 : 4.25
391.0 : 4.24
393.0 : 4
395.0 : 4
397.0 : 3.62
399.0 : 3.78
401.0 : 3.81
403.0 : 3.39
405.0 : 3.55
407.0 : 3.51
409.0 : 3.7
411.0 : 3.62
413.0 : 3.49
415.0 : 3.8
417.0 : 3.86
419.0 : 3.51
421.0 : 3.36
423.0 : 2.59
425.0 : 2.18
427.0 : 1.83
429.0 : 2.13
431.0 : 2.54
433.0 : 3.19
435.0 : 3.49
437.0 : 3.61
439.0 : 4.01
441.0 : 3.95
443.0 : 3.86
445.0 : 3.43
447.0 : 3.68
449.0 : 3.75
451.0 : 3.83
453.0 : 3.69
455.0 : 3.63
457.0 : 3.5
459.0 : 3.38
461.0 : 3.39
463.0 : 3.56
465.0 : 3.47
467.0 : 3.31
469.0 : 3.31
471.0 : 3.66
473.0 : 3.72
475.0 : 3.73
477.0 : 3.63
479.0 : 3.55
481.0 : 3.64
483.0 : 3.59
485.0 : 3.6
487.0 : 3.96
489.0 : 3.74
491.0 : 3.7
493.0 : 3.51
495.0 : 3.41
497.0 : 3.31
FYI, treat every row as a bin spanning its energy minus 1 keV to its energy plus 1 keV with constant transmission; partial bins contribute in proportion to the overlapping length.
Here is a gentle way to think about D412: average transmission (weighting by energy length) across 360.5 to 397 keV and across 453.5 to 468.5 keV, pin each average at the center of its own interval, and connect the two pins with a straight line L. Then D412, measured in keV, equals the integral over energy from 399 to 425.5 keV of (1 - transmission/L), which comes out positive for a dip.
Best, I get 3.5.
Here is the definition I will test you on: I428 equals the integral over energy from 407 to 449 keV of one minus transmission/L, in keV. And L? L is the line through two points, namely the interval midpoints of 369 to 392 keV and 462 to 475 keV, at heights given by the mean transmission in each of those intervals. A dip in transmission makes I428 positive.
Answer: 6.2 keV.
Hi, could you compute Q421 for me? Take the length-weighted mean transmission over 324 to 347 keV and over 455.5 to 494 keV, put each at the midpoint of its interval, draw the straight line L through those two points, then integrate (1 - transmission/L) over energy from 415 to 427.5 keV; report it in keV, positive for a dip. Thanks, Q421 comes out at 3.28 keV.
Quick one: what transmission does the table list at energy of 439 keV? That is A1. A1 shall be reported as 4.01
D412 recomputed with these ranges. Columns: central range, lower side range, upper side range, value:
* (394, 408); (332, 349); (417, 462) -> 0.84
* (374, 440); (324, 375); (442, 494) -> 8.97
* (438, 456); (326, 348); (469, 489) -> 0.78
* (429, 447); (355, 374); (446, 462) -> 1.56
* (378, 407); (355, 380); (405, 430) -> -1.37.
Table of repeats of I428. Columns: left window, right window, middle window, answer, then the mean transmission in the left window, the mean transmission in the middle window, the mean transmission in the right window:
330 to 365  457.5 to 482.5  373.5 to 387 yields 0.41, 4.72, 4.27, 3.53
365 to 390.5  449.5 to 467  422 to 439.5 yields 4.60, 4.34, 2.81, 3.55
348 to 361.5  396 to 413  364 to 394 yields -1.43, 4.61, 4.32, 3.61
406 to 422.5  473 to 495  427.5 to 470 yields 2.03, 3.58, 3.44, 3.66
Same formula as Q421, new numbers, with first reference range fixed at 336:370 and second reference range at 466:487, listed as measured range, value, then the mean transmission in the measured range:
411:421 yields 1.19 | 3.63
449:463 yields 0.70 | 3.58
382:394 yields 0.27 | 4.26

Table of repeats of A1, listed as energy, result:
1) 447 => 3.68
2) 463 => 3.56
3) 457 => 3.5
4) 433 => 3.19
